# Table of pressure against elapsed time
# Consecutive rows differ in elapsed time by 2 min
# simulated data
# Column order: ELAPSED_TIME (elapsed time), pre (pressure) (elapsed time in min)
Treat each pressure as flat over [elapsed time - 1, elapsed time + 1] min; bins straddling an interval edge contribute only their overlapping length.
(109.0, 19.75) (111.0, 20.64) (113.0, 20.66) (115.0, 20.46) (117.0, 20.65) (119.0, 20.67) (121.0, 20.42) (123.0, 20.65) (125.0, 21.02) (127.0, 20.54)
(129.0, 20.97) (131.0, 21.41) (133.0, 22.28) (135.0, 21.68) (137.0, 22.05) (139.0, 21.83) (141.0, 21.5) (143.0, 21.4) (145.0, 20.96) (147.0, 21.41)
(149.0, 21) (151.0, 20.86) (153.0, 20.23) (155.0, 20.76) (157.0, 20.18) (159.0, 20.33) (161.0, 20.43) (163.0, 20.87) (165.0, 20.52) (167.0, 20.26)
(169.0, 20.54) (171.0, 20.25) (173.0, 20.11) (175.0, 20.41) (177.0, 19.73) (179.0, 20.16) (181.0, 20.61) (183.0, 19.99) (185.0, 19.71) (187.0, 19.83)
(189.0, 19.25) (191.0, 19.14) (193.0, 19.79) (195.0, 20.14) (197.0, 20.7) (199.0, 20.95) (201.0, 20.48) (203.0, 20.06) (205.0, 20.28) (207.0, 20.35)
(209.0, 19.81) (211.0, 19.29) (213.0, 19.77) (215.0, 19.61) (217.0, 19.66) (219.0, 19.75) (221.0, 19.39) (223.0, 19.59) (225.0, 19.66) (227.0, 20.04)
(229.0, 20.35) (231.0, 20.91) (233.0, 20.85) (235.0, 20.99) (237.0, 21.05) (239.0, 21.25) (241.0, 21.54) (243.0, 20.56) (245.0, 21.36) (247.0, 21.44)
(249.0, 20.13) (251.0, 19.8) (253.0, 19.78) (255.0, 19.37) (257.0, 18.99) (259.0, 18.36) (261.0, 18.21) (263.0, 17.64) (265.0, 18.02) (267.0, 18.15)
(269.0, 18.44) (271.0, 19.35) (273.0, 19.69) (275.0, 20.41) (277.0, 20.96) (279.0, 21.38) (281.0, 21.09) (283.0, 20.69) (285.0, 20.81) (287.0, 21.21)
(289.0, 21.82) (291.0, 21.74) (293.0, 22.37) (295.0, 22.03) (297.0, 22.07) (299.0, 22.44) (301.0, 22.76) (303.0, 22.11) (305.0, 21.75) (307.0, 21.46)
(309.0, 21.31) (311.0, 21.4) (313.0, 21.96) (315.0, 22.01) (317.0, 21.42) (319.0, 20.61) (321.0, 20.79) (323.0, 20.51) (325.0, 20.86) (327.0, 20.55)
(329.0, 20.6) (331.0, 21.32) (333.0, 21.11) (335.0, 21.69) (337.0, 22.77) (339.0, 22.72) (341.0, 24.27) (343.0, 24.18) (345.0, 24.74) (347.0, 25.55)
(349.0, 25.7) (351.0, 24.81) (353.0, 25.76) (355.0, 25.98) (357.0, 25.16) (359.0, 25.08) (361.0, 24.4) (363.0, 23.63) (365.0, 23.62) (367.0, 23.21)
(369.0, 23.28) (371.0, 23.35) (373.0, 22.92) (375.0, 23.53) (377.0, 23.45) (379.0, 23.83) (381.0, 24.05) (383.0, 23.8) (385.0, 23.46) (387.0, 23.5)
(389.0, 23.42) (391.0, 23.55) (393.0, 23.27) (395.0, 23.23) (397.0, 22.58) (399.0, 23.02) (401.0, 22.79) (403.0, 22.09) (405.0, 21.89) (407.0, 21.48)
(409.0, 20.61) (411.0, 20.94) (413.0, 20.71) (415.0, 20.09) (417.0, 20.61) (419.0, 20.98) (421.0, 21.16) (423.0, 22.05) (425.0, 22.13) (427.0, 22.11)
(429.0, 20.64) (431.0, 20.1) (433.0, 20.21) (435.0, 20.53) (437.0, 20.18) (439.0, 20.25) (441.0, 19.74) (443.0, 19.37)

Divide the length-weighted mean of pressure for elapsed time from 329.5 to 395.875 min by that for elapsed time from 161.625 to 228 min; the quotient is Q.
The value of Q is 1.2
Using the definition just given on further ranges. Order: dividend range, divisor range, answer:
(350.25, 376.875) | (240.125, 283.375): 1.22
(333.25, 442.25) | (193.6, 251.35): 1.12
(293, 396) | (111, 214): 1.12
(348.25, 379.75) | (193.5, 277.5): 1.22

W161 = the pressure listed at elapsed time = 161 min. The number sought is 20.43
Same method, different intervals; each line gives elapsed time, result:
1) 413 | 20.71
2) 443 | 19.37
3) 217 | 19.66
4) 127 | 20.54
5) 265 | 18.02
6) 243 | 20.56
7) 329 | 20.6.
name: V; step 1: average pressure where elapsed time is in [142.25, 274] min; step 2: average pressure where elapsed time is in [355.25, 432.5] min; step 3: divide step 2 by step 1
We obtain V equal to 1.1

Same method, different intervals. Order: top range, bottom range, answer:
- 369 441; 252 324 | 1.07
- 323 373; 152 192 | 1.16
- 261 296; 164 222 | 1.01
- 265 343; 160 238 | 1.06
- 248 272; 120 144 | 0.88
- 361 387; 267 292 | 1.15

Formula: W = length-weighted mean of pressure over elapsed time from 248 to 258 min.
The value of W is 19.6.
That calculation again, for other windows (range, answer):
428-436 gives 20.4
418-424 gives 21.4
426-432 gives 20.9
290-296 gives 22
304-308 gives 21.6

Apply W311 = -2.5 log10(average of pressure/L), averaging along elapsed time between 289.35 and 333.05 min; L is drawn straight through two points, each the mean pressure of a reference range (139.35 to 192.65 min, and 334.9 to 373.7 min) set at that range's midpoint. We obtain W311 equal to 0.09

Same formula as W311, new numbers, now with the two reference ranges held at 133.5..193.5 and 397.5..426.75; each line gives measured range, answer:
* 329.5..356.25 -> -0.13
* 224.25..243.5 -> 0.00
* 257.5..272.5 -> 0.14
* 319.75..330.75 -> 0.02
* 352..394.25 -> -0.12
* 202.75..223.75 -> 0.05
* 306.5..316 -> -0.03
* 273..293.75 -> -0.01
